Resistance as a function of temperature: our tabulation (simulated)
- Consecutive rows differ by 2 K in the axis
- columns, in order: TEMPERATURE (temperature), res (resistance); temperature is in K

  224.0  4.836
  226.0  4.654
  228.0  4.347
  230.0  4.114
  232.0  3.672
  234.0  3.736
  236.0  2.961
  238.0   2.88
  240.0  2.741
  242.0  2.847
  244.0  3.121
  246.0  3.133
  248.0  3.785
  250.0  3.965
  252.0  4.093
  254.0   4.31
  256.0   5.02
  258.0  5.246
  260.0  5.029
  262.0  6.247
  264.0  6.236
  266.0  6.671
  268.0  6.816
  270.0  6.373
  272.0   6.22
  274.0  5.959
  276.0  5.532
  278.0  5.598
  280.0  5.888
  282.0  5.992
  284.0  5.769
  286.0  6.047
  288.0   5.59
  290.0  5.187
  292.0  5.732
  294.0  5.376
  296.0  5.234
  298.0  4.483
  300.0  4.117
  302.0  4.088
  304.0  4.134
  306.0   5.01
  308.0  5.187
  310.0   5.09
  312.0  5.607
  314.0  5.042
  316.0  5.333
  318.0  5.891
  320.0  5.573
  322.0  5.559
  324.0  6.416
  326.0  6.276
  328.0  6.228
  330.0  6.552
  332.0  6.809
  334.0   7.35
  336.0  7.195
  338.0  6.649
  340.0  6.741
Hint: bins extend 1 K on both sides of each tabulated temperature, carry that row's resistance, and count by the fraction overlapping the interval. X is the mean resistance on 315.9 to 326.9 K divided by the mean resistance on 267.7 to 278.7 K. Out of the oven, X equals 1.0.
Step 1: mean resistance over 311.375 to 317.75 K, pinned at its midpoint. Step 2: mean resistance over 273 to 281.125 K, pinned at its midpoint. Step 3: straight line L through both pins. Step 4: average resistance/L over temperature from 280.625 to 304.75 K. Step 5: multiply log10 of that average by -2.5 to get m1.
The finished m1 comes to 0.088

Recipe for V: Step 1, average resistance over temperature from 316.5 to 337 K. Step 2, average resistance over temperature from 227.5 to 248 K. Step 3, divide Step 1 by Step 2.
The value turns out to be 1.90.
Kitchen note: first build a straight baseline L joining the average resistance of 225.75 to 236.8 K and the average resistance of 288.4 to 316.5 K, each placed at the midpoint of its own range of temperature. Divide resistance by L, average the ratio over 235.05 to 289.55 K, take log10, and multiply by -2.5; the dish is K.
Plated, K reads -0.132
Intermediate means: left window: 3.88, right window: 4.98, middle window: 4.97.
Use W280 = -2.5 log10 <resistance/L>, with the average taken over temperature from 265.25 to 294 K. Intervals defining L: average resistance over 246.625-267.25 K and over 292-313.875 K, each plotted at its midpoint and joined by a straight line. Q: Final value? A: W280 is -0.192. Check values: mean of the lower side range 5.05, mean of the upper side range 4.88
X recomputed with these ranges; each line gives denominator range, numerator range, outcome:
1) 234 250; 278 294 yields 1.80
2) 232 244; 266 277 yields 2.01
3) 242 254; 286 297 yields 1.52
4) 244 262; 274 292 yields 1.31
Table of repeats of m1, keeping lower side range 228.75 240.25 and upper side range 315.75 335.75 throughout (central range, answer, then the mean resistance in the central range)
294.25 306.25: 0.20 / 4.53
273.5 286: -0.20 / 5.8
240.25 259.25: 0.00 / 3.91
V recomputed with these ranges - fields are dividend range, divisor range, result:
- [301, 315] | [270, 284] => 0.83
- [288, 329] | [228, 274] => 1.16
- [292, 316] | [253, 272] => 0.85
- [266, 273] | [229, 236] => 1.75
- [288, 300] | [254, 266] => 0.93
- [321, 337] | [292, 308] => 1.38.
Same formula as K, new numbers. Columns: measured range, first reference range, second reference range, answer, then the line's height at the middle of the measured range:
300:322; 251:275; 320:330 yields 0.19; 6.01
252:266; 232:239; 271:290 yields -0.16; 4.59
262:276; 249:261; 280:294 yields -0.23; 5.09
